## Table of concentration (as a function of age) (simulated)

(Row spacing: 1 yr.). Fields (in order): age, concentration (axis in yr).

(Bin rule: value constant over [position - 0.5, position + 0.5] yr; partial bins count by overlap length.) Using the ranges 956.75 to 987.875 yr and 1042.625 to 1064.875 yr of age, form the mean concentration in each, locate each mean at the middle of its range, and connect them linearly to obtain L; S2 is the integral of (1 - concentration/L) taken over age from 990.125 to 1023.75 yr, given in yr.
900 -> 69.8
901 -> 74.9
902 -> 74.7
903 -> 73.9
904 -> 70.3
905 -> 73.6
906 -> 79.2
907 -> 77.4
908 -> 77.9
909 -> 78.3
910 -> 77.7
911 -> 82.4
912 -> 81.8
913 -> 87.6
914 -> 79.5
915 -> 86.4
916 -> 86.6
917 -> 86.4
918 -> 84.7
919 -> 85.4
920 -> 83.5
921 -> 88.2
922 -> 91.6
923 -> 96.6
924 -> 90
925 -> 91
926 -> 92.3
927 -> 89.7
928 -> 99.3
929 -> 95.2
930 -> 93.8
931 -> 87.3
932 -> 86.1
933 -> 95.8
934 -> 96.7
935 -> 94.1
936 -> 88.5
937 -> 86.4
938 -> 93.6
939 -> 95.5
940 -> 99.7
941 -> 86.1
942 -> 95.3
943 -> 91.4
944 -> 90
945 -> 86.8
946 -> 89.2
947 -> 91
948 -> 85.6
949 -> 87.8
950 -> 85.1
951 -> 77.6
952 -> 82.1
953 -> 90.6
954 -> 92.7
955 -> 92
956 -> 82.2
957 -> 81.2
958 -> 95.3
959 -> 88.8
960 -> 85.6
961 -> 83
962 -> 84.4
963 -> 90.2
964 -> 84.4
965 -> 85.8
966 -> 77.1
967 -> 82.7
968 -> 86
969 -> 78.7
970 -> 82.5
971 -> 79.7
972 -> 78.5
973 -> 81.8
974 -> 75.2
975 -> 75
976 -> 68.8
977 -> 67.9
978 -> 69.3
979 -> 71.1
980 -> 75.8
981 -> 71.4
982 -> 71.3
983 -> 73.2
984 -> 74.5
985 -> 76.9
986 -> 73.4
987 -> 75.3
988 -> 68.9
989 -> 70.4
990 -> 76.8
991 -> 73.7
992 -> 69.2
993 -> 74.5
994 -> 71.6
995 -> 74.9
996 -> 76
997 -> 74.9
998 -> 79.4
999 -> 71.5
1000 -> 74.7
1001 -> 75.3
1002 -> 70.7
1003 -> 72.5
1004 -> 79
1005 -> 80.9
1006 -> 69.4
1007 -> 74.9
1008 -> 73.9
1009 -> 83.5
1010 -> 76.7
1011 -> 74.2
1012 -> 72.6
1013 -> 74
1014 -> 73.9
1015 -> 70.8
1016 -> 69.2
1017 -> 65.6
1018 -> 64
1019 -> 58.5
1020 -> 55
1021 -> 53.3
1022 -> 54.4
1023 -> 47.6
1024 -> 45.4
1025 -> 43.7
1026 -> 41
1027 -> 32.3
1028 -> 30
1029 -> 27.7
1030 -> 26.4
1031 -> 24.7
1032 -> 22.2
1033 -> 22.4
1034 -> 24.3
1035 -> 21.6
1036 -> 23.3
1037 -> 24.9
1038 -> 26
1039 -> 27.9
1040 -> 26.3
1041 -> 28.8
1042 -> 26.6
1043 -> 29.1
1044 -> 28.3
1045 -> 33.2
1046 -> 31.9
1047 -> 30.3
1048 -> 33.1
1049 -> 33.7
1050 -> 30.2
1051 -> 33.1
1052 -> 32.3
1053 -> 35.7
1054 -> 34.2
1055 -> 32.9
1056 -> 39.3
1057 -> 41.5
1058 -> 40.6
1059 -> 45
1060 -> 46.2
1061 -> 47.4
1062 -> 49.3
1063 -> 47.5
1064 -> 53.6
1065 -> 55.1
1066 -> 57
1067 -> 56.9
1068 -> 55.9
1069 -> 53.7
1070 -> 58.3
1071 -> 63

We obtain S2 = -4.96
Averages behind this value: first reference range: 78.7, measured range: 70.5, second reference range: 38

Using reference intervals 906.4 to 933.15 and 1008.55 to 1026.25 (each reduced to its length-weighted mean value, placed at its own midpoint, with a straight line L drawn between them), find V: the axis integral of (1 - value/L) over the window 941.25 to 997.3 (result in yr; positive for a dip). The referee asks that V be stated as -4.2 yr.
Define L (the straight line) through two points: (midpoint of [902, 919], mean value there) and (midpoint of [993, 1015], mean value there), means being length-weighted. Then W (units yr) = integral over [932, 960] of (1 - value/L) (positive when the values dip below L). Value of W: -4.1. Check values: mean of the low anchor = 80.2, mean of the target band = 89.5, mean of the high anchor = 74.9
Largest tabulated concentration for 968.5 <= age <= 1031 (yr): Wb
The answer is 83.5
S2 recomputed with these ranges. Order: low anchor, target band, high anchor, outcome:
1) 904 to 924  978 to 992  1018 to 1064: -4.0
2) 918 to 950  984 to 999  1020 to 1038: -4.8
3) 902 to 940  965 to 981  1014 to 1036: -2.9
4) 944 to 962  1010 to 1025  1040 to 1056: -3.9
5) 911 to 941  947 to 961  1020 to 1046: -2.2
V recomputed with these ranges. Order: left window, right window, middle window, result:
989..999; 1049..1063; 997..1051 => 9.1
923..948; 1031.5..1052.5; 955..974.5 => -2.4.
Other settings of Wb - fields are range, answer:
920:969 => 99.7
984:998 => 79.4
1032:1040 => 27.9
